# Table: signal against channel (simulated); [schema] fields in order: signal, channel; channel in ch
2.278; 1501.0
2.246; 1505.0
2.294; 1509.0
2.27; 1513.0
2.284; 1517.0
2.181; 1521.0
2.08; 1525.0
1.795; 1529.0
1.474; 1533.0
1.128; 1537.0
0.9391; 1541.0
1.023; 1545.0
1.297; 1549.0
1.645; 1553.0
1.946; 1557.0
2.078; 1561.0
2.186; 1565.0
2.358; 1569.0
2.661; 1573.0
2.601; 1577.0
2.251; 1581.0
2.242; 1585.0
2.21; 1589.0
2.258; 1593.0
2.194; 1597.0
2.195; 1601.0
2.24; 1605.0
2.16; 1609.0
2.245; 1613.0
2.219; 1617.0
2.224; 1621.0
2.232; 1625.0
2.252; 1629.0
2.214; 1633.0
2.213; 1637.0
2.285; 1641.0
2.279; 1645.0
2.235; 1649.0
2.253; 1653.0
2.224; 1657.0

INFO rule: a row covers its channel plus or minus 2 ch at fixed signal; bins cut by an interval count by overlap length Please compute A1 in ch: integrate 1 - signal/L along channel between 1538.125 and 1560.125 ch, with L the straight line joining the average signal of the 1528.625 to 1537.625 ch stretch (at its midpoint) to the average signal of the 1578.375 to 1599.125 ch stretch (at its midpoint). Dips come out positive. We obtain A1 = 4.0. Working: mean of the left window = 1.46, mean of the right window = 2.24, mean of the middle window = 1.4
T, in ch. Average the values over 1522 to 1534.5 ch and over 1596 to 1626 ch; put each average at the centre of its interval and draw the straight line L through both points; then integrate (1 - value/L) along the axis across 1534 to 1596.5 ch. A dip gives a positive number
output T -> 3.0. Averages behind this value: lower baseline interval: 1.83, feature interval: 1.92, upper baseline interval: 2.21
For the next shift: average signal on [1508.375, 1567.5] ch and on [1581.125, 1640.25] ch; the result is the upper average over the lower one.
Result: 1.3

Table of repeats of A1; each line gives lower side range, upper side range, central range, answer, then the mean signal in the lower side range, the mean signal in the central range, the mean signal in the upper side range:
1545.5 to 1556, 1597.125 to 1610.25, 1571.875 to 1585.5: -4.5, 1.45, 2.45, 2.2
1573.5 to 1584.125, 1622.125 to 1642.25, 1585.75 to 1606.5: 1.3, 2.44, 2.22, 2.24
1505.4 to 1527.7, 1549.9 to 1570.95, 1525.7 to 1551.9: 9.7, 2.21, 1.33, 2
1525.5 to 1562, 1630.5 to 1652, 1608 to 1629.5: -1.6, 1.49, 2.22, 2.25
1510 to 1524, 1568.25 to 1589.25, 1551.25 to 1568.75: 2.6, 2.24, 2.01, 2.4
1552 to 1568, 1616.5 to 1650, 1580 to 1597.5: -1.1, 2.01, 2.23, 2.24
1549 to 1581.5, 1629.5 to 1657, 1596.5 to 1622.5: -0.1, 2.16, 2.21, 2.25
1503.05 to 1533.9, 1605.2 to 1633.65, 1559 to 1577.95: -1.8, 2.1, 2.36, 2.22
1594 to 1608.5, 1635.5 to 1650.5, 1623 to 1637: 0.1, 2.21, 2.23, 2.25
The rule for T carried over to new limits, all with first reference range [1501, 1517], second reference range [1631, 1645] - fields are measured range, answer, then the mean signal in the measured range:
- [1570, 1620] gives -0.8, 2.29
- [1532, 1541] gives 4.2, 1.2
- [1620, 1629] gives 0.1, 2.23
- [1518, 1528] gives 0.7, 2.11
